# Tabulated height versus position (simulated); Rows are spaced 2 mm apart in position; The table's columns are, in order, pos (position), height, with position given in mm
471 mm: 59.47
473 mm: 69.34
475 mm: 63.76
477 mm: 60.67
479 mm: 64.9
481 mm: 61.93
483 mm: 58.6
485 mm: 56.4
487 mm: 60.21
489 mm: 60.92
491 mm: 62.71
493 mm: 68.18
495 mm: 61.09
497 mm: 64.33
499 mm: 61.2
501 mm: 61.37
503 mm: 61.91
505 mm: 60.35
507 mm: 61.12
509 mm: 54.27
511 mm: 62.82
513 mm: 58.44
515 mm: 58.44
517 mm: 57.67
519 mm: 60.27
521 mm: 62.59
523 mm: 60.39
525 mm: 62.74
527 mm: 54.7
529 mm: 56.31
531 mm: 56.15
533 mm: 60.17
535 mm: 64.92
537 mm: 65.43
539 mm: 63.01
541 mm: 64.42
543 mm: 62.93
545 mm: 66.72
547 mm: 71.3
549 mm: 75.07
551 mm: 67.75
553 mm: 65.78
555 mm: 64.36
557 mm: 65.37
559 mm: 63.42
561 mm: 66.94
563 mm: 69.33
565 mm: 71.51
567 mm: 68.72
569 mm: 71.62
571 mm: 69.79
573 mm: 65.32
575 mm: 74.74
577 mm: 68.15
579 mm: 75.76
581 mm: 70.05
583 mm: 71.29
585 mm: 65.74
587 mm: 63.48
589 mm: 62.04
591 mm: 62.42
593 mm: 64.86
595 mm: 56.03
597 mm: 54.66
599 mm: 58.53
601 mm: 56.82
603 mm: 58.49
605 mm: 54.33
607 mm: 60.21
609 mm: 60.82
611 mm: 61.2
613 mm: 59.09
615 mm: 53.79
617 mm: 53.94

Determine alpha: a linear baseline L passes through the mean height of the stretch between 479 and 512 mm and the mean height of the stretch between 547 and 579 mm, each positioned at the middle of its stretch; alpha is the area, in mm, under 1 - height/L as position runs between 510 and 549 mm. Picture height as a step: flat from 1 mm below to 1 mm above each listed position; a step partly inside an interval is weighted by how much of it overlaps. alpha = 1.9 mm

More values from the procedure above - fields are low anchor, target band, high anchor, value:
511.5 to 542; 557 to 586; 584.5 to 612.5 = -4.5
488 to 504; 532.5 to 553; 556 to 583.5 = 0.2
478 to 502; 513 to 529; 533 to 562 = 1.2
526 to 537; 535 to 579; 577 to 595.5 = -3.8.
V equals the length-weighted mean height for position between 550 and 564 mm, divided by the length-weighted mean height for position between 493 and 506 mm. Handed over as 1.06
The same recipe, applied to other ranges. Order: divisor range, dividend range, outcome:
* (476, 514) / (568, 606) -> 1.05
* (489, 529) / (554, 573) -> 1.12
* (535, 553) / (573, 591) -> 1.02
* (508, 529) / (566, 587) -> 1.18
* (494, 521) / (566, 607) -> 1.07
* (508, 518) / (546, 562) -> 1.16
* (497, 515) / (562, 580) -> 1.17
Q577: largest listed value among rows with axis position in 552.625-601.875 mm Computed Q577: 75.76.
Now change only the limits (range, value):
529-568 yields 75.07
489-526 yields 68.18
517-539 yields 65.43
